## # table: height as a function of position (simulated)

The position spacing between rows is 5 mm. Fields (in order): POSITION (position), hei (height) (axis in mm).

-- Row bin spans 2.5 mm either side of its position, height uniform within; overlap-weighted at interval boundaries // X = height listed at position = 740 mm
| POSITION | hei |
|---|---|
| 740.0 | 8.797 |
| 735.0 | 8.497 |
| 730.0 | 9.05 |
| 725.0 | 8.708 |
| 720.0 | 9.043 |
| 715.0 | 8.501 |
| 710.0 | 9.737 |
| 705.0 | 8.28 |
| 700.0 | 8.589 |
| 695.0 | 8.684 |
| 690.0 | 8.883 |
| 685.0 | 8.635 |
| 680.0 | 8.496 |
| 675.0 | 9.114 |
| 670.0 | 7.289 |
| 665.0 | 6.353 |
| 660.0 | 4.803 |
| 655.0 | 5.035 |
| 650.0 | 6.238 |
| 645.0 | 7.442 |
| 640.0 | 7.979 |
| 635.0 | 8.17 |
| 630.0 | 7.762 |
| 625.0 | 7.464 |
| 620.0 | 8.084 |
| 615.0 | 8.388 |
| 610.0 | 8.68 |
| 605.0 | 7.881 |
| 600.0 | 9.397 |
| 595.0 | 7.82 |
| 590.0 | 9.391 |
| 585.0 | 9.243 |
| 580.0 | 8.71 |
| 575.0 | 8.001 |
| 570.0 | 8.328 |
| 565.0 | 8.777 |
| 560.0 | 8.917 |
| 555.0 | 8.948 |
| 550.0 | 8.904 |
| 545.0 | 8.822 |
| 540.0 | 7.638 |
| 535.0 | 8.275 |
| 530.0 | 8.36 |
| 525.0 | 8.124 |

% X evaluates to 8.797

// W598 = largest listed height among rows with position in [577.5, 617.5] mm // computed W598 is 9.397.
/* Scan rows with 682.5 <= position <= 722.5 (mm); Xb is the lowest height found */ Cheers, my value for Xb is 8.28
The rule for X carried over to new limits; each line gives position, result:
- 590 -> 9.391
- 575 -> 8.001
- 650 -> 6.238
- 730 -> 9.05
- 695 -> 8.684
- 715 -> 8.501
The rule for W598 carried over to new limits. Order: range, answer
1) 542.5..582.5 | 8.948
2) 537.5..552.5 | 8.904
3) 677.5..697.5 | 8.883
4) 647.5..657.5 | 6.238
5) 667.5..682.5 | 9.114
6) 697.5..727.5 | 9.737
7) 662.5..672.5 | 7.289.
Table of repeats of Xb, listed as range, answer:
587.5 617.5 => 7.82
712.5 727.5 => 8.501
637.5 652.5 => 6.238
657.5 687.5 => 4.803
